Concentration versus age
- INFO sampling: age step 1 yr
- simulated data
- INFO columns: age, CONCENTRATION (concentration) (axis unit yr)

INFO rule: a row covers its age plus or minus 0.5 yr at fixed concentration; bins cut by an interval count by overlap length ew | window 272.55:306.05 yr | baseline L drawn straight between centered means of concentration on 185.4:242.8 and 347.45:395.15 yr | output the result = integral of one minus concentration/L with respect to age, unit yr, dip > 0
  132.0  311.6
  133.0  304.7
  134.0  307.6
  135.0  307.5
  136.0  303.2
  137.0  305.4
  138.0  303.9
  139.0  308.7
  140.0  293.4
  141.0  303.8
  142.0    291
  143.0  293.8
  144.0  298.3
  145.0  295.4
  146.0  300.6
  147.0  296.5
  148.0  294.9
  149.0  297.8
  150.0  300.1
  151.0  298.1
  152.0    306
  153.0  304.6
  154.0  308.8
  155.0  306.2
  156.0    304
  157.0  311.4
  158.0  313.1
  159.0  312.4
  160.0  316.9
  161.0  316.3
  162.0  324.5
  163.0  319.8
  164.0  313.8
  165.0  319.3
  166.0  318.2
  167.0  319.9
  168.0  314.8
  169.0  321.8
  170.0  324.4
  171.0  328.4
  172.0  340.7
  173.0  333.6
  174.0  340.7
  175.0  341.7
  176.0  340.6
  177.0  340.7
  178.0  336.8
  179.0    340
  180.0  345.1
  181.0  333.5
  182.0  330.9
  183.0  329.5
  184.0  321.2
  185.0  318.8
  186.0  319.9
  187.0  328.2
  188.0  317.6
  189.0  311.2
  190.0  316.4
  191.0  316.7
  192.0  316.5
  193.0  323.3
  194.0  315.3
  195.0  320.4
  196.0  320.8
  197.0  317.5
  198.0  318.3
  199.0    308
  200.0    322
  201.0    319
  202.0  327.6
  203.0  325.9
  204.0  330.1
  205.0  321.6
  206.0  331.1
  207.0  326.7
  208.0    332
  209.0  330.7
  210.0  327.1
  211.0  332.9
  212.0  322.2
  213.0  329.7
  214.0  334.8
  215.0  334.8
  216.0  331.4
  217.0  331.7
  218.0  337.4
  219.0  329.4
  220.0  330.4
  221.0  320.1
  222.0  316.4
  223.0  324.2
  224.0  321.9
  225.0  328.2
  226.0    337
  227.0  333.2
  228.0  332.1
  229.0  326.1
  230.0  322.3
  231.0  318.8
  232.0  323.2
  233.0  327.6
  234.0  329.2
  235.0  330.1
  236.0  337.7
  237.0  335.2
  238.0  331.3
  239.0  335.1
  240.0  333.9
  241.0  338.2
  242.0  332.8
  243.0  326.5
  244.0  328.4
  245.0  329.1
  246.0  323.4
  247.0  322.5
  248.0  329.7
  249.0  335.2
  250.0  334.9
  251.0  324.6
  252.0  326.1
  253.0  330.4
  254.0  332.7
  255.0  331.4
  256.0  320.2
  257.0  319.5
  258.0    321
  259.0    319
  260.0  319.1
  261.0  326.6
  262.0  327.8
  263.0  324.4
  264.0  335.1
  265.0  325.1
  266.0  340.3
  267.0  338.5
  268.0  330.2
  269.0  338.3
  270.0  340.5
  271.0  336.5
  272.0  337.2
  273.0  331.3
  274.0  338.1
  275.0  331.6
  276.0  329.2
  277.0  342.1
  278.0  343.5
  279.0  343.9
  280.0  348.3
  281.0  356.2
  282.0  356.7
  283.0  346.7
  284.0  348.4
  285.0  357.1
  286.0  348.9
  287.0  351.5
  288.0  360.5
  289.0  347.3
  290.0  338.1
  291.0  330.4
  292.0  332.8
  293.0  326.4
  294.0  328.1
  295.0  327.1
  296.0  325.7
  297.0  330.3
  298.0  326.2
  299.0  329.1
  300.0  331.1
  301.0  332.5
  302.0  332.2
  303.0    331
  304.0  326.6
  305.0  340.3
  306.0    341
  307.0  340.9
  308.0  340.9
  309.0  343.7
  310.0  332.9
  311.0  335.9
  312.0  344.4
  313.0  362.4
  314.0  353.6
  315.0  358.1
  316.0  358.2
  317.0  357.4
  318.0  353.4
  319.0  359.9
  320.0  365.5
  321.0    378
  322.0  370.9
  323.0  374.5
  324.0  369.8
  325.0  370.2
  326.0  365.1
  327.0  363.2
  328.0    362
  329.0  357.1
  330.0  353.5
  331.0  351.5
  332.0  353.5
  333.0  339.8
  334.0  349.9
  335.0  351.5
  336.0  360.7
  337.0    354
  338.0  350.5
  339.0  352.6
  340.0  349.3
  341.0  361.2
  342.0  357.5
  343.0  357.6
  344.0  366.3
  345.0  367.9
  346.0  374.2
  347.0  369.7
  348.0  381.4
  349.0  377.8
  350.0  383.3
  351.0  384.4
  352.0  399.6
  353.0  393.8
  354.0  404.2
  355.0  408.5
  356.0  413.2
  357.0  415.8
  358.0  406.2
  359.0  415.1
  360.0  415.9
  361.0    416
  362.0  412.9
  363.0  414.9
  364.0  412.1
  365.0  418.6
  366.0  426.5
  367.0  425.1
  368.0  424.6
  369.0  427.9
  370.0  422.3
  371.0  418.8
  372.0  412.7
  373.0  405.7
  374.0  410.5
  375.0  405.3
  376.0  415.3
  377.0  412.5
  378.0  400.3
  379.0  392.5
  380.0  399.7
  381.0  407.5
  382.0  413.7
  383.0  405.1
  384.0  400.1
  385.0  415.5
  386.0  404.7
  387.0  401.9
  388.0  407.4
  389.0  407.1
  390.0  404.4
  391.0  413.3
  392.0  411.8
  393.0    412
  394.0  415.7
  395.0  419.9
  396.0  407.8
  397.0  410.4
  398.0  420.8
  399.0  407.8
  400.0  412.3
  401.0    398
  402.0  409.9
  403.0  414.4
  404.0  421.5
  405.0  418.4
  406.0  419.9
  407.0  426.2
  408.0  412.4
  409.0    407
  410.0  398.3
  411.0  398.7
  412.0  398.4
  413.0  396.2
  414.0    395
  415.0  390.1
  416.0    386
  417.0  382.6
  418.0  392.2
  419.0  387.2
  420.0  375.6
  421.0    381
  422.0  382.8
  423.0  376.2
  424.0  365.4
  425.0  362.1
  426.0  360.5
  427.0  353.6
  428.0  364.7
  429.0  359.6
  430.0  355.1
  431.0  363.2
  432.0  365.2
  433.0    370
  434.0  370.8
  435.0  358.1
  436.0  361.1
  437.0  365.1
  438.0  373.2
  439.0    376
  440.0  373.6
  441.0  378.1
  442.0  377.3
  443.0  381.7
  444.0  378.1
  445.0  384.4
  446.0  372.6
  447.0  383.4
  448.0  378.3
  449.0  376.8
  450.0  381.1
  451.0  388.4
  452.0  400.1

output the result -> 2.5 yr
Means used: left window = 326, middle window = 339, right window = 408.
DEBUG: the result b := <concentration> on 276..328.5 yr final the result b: 347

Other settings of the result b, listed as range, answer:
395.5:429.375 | 394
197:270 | 328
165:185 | 331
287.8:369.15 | 365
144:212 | 320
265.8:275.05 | 336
